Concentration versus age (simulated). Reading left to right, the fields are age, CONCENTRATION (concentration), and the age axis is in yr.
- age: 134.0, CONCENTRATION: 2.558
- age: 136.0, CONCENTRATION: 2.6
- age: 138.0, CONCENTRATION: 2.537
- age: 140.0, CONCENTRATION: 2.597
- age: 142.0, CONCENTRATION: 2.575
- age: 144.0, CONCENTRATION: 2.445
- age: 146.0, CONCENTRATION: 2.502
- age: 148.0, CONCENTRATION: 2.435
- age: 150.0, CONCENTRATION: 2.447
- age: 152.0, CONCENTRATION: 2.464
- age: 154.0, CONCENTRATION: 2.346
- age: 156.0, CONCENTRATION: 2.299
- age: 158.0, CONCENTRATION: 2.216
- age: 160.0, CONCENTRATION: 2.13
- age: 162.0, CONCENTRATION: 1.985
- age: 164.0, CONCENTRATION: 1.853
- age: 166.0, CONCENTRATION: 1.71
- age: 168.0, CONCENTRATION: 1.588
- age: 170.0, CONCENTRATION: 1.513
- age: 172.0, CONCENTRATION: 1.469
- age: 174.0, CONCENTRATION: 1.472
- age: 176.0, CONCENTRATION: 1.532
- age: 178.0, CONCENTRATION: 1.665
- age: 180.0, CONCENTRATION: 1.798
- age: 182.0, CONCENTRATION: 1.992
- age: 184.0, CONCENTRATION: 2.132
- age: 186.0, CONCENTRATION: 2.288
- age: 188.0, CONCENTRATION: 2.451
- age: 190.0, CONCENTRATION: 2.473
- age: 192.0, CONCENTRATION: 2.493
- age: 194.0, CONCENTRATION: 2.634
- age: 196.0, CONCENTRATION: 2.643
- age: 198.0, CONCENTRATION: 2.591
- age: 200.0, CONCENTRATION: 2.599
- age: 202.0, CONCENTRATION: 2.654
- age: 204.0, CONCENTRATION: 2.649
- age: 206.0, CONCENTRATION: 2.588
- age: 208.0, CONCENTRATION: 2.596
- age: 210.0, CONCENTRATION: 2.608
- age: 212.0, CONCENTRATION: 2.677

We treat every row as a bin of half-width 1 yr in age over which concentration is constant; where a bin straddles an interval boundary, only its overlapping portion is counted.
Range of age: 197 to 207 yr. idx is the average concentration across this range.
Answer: 2.62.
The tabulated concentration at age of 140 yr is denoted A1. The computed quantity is 2.597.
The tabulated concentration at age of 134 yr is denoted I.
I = 2.558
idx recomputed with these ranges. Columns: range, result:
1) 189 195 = 2.53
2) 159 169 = 1.85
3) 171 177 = 1.49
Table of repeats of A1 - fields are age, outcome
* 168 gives 1.588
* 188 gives 2.451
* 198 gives 2.591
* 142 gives 2.575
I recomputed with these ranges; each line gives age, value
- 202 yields 2.654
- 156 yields 2.299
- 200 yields 2.599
